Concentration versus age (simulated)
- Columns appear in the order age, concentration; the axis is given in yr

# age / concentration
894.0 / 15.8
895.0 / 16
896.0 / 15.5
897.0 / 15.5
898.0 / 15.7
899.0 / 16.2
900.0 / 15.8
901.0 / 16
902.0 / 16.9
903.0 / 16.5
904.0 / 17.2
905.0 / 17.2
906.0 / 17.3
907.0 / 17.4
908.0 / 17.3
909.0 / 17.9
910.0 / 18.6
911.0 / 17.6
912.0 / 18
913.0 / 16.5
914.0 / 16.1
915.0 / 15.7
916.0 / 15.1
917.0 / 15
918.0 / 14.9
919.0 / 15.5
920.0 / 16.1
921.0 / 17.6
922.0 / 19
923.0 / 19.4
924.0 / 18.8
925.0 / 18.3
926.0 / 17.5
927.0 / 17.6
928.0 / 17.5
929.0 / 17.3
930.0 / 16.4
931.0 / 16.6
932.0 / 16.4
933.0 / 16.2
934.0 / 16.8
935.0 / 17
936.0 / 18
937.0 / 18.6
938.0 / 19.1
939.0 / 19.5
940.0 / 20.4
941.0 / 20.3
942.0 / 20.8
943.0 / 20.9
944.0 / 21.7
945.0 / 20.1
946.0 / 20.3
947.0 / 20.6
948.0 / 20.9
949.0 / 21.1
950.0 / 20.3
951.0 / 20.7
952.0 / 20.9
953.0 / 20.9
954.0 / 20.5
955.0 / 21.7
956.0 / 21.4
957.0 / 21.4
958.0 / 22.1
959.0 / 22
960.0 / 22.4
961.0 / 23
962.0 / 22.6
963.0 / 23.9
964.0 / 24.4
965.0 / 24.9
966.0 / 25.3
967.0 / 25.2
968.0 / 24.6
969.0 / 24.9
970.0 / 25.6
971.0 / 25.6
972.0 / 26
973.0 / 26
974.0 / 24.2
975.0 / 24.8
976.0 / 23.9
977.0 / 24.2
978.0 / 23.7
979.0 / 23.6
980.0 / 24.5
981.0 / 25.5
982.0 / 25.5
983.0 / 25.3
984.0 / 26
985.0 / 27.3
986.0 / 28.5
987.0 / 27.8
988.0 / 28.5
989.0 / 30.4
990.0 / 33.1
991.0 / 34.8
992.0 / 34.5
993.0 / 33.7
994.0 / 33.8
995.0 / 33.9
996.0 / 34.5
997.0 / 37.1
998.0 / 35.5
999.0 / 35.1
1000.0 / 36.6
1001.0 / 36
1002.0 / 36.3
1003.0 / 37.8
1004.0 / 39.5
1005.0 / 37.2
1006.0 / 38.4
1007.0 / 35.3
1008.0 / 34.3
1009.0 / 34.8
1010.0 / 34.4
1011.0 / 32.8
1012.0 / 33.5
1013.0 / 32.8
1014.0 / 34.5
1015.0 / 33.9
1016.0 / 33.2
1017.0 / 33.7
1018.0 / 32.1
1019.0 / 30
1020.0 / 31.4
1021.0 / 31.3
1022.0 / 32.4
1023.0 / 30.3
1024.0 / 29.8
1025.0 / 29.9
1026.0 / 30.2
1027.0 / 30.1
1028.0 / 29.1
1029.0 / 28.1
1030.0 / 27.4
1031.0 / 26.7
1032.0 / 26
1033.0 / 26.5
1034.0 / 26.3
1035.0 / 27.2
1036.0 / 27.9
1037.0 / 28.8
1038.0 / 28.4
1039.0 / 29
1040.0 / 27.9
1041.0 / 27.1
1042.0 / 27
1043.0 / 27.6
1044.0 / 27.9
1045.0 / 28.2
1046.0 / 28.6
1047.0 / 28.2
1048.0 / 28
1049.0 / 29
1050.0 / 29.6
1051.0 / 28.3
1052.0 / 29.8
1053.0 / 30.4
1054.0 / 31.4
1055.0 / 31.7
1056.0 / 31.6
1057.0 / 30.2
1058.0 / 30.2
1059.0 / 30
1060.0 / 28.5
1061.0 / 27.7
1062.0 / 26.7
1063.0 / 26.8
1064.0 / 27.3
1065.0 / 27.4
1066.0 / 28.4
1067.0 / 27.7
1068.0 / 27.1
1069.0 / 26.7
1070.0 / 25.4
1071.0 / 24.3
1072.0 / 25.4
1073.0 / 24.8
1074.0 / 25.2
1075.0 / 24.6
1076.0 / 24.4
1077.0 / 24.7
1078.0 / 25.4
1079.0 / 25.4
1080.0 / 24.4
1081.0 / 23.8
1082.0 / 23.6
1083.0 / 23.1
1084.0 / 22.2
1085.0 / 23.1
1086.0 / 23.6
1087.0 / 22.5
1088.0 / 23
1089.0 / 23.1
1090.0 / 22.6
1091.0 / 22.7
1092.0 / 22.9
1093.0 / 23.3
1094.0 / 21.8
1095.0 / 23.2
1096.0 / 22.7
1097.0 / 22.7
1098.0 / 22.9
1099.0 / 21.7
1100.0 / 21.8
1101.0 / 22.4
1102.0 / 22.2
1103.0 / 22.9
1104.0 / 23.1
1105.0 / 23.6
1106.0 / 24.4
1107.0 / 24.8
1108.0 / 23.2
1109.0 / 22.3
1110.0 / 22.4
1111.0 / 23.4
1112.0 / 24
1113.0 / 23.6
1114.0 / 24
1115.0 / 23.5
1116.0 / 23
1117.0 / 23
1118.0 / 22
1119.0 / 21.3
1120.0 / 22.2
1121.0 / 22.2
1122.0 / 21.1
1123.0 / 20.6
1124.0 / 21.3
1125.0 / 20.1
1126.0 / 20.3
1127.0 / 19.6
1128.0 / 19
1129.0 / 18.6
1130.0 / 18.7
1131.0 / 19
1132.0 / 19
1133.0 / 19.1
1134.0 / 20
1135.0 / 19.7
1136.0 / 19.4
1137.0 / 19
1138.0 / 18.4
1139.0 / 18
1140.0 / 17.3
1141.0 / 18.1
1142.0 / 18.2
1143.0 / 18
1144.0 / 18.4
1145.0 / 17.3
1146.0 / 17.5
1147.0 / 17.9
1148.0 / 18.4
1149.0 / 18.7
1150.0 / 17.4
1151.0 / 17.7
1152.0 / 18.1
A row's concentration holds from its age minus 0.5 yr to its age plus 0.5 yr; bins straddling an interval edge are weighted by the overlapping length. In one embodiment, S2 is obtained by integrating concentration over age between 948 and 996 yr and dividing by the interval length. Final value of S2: 25.5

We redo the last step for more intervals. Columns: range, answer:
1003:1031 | 32.6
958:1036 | 29.6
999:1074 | 30.1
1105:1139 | 21.3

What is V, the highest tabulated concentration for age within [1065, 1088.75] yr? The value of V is 28.4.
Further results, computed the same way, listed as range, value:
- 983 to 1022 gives 39.5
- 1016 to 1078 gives 33.7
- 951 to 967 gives 25.3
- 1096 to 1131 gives 24.8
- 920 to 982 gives 26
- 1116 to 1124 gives 23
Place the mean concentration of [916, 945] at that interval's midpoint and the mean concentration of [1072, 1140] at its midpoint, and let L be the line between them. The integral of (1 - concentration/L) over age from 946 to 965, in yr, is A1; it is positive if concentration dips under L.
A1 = -3.3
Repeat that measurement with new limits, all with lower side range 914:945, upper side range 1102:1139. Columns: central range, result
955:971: -4.46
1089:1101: -0.96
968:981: -4.26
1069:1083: -2.84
